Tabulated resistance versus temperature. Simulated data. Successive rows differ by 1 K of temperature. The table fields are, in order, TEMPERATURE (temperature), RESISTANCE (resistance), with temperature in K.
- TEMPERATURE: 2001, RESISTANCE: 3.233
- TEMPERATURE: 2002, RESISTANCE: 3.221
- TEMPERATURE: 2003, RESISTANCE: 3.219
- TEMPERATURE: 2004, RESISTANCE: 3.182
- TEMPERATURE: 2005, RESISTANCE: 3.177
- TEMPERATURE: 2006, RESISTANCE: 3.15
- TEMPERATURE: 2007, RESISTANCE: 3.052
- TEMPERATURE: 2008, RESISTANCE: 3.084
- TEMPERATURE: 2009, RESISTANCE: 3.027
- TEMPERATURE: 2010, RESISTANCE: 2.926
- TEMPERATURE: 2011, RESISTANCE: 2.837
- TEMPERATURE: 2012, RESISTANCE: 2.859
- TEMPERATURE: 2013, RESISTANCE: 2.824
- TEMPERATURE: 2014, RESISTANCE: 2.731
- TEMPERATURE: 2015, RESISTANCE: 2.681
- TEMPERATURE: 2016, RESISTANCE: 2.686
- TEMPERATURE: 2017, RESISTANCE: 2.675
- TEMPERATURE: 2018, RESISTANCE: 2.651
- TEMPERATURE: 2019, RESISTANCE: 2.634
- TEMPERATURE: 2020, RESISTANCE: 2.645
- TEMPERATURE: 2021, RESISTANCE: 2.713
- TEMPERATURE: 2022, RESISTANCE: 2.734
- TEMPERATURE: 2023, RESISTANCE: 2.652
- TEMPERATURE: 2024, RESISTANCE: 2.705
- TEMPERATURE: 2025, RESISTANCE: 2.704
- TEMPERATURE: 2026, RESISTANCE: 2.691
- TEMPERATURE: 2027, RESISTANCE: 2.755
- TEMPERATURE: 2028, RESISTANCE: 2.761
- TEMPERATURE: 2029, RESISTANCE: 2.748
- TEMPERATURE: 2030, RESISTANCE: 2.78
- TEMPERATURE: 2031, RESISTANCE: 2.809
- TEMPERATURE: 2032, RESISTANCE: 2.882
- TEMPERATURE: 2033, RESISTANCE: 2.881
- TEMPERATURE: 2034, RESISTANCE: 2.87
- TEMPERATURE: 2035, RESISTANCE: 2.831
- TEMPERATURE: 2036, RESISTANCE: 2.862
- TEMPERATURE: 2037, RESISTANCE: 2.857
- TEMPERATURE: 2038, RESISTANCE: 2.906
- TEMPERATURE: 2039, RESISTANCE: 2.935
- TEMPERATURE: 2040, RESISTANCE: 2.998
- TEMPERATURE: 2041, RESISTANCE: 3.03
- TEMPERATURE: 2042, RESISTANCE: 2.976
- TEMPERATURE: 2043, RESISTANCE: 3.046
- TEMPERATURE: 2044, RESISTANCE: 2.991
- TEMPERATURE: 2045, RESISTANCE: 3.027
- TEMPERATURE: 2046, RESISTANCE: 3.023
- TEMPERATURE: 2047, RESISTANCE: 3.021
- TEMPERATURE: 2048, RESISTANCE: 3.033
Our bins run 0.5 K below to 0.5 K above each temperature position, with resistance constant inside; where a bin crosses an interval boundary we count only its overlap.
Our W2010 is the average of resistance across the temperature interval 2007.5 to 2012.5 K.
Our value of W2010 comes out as 2.95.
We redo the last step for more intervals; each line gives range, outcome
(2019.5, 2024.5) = 2.69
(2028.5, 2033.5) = 2.82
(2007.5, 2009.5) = 3.06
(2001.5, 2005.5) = 3.2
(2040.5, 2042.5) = 3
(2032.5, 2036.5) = 2.86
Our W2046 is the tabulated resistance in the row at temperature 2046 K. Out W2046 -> 3.023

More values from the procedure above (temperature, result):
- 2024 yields 2.705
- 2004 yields 3.182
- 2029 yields 2.748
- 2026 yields 2.691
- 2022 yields 2.734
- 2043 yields 3.046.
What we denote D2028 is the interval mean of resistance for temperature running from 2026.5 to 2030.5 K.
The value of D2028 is 2.76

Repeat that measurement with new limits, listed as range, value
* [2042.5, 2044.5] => 3.02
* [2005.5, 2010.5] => 3.05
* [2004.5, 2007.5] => 3.13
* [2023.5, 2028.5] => 2.72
